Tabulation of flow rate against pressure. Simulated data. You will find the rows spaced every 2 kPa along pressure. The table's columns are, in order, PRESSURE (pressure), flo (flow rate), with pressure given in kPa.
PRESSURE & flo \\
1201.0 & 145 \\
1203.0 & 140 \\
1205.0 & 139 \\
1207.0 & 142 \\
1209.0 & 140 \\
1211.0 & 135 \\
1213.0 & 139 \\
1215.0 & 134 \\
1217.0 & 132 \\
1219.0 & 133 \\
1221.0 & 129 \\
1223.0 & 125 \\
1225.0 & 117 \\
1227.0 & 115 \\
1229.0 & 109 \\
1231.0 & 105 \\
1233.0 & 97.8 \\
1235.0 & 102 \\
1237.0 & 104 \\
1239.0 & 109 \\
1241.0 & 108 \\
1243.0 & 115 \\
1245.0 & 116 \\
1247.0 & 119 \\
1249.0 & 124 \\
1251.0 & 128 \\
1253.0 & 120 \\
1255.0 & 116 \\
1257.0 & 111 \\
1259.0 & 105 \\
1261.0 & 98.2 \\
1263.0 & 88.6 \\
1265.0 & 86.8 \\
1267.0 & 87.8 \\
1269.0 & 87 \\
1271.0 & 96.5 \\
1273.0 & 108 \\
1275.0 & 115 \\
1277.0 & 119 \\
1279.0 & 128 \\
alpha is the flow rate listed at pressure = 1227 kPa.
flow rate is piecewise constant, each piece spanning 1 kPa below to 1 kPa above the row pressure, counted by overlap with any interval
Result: 115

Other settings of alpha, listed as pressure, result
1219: 133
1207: 142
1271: 96.5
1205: 139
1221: 129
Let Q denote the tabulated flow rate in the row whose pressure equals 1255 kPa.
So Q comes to 116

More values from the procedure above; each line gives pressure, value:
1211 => 135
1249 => 124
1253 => 120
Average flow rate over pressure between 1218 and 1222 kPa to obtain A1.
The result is 131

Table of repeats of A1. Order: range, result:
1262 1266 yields 87.7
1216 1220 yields 132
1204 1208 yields 140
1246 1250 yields 122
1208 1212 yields 138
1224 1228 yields 116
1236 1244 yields 109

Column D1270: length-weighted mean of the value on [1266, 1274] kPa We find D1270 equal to 94.8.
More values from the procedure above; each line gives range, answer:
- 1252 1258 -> 116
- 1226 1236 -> 106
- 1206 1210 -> 141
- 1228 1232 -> 107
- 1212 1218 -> 135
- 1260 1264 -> 93.4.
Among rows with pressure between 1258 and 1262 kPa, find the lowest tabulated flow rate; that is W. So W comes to 98.2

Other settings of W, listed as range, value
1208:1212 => 135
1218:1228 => 115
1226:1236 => 97.8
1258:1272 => 86.8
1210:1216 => 134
